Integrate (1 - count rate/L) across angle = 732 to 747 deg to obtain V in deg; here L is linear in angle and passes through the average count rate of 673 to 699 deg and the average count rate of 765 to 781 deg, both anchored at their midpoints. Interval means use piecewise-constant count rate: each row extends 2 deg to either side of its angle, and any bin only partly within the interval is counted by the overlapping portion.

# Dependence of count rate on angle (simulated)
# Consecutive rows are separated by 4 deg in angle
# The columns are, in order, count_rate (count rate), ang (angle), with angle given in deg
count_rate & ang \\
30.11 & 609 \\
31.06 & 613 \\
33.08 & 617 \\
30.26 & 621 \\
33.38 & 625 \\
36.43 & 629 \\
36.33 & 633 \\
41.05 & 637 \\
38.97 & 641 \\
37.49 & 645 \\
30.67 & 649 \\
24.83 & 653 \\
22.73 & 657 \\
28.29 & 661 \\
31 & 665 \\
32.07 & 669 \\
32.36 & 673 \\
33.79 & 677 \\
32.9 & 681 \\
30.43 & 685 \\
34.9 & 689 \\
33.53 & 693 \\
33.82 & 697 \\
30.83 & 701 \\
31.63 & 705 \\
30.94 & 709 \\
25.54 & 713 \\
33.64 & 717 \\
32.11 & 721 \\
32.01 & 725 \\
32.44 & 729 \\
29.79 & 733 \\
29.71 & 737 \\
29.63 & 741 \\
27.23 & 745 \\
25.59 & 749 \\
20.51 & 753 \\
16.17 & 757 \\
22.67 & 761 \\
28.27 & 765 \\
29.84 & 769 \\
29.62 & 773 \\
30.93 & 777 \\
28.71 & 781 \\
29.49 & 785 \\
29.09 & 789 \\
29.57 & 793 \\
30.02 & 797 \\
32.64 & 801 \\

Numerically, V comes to 1.0 deg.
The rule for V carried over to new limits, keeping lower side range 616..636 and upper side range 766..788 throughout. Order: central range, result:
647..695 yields 3.3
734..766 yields 5.7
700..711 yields 0.2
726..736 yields 0.0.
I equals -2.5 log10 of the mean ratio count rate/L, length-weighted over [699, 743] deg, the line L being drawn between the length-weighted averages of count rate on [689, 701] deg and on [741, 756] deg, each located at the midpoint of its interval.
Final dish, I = -0.06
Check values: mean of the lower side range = 33.4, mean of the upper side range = 24.6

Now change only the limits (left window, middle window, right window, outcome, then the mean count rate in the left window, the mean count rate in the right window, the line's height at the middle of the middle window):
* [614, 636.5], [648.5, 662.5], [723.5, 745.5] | 0.26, 34.2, 30.3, 33.2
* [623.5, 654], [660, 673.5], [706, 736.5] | 0.09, 35.2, 30.9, 33.8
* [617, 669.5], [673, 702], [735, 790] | -0.08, 32.6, 26.9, 30.5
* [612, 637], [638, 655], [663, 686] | -0.01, 34.1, 32.2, 33.3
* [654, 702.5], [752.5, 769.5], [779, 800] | 0.28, 31.3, 29.5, 30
